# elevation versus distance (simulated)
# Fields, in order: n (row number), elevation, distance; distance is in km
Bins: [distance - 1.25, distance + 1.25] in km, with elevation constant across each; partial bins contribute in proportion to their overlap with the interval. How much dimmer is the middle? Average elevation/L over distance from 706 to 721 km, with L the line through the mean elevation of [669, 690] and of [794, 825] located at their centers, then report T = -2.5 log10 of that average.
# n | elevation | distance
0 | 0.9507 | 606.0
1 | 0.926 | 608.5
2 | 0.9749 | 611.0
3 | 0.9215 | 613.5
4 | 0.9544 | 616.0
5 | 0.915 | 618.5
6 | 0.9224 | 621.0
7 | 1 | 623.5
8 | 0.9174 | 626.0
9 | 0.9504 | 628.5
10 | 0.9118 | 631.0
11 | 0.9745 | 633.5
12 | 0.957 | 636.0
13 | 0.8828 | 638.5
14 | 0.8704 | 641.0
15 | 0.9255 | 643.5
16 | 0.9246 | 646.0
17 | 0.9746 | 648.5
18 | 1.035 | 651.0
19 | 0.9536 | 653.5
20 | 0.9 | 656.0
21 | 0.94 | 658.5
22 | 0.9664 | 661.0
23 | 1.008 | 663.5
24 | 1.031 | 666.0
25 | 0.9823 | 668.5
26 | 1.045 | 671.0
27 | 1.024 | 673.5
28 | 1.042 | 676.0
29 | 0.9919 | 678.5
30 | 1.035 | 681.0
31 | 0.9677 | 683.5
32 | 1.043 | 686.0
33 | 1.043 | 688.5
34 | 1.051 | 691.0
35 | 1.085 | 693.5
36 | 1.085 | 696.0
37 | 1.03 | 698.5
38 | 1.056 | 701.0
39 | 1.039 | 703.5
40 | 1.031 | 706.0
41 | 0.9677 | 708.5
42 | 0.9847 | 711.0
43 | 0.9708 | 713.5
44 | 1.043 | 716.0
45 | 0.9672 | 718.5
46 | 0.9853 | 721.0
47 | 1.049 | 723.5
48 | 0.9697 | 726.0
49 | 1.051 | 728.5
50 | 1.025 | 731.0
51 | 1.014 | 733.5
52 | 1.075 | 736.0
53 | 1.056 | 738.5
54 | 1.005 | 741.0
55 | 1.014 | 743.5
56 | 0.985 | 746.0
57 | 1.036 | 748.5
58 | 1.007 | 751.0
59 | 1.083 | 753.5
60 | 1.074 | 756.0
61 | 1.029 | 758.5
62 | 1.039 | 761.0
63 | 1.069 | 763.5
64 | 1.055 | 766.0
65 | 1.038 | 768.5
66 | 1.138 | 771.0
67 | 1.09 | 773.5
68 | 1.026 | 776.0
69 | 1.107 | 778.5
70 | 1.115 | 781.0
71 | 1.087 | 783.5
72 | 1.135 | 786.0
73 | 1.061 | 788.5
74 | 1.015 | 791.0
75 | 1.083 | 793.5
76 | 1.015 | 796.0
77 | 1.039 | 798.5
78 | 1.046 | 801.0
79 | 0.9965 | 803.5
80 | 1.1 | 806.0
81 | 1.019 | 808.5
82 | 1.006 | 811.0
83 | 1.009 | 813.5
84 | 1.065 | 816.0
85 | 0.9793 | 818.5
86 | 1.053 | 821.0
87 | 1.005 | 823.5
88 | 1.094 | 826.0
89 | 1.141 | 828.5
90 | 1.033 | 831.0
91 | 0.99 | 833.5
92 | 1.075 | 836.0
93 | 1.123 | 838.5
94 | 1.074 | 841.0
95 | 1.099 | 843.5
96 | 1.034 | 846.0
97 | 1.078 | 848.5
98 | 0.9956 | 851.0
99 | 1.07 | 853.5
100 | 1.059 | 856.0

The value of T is 0.04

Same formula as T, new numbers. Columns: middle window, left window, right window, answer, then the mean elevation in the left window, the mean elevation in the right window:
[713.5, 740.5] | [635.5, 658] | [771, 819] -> -0.021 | 0.935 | 1.06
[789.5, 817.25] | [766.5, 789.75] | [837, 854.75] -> 0.045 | 1.09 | 1.07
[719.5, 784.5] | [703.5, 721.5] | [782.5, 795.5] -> -0.011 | 0.996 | 1.07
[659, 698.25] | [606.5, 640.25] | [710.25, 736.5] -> -0.050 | 0.938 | 1.01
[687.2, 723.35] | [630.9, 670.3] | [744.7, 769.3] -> -0.028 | 0.955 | 1.04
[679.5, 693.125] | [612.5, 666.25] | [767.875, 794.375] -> -0.043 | 0.946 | 1.08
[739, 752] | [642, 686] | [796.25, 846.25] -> 0.007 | 0.986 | 1.05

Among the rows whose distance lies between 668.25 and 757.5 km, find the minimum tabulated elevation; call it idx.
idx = 0.9672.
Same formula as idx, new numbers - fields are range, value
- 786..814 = 0.9965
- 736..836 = 0.9793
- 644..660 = 0.9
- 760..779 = 1.026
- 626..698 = 0.8704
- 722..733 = 0.9697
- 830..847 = 0.99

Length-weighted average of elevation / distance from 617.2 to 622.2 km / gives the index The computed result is 0.919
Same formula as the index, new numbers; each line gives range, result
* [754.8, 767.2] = 1.05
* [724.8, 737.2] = 1.03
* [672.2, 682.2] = 1.02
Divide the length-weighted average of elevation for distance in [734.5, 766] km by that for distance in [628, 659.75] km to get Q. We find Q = 1.11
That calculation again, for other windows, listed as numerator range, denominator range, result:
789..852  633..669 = 1.10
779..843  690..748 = 1.03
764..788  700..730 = 1.08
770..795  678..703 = 1.04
